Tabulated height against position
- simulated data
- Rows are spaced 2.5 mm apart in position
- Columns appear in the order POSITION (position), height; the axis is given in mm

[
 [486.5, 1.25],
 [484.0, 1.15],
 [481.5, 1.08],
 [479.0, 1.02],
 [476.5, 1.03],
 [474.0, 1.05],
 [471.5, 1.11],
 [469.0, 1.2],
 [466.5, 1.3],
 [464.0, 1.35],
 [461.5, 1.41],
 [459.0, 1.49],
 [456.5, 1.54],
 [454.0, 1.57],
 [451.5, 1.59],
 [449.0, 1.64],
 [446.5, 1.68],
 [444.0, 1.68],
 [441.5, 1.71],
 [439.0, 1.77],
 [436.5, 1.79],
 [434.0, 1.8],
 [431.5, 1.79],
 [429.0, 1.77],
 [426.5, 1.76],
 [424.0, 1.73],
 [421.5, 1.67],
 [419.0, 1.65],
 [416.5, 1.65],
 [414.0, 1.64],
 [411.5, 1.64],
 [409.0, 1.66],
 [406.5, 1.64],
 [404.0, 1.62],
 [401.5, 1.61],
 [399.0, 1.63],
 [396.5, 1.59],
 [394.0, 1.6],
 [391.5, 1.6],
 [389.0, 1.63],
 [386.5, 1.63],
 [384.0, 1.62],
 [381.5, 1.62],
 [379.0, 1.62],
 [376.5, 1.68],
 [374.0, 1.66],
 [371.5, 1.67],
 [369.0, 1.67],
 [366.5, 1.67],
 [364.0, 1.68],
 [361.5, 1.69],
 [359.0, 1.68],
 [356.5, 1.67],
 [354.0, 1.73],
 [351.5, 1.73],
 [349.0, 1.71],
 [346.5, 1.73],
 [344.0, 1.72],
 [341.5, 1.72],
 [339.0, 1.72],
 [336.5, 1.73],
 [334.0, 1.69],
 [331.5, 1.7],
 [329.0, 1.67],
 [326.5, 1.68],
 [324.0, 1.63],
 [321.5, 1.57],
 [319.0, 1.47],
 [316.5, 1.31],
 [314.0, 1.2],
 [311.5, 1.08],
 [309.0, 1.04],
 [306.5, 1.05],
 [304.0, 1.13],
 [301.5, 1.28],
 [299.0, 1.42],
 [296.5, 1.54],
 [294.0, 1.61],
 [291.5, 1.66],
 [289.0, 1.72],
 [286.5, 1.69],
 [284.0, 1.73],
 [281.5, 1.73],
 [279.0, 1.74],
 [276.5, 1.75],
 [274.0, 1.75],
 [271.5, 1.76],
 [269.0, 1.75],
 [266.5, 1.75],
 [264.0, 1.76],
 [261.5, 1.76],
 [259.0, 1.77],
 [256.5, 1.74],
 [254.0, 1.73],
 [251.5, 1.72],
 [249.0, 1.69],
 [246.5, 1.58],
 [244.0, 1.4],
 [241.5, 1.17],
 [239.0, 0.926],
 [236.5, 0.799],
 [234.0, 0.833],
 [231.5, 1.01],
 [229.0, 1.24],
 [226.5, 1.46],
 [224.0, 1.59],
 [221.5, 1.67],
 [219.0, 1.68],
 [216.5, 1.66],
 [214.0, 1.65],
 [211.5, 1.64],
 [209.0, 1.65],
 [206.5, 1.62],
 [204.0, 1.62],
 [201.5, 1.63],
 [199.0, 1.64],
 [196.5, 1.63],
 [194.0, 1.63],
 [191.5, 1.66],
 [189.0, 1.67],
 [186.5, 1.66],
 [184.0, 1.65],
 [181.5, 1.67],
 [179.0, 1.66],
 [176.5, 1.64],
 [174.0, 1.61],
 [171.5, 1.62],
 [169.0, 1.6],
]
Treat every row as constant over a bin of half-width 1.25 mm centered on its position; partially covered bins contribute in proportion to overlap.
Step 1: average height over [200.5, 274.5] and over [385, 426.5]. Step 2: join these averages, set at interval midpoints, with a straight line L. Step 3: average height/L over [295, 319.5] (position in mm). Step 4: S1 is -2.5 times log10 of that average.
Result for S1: 0.25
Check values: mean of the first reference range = 1.53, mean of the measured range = 1.25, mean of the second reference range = 1.64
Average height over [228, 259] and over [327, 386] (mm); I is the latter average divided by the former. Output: 1.26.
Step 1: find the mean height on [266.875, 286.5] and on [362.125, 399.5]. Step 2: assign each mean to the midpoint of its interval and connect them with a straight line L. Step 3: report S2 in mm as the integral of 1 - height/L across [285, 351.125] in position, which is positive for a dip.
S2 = 6.9 mm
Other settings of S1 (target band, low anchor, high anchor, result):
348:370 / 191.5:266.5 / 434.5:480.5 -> -0.15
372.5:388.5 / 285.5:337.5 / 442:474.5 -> -0.13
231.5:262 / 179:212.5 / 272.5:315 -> 0.11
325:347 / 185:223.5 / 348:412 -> -0.04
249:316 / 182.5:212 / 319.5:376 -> 0.06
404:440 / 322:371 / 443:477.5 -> -0.14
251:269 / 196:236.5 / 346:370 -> -0.13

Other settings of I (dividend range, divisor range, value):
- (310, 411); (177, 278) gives 1.04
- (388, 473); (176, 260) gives 1.05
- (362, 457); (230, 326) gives 1.12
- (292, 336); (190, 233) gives 0.91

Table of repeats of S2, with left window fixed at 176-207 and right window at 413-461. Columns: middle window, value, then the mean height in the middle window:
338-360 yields -0.6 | 1.71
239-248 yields 1.8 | 1.33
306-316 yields 3.3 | 1.11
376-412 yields 1.0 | 1.62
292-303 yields 1.3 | 1.47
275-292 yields -0.6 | 1.72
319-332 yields 0.3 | 1.63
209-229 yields 0.6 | 1.6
